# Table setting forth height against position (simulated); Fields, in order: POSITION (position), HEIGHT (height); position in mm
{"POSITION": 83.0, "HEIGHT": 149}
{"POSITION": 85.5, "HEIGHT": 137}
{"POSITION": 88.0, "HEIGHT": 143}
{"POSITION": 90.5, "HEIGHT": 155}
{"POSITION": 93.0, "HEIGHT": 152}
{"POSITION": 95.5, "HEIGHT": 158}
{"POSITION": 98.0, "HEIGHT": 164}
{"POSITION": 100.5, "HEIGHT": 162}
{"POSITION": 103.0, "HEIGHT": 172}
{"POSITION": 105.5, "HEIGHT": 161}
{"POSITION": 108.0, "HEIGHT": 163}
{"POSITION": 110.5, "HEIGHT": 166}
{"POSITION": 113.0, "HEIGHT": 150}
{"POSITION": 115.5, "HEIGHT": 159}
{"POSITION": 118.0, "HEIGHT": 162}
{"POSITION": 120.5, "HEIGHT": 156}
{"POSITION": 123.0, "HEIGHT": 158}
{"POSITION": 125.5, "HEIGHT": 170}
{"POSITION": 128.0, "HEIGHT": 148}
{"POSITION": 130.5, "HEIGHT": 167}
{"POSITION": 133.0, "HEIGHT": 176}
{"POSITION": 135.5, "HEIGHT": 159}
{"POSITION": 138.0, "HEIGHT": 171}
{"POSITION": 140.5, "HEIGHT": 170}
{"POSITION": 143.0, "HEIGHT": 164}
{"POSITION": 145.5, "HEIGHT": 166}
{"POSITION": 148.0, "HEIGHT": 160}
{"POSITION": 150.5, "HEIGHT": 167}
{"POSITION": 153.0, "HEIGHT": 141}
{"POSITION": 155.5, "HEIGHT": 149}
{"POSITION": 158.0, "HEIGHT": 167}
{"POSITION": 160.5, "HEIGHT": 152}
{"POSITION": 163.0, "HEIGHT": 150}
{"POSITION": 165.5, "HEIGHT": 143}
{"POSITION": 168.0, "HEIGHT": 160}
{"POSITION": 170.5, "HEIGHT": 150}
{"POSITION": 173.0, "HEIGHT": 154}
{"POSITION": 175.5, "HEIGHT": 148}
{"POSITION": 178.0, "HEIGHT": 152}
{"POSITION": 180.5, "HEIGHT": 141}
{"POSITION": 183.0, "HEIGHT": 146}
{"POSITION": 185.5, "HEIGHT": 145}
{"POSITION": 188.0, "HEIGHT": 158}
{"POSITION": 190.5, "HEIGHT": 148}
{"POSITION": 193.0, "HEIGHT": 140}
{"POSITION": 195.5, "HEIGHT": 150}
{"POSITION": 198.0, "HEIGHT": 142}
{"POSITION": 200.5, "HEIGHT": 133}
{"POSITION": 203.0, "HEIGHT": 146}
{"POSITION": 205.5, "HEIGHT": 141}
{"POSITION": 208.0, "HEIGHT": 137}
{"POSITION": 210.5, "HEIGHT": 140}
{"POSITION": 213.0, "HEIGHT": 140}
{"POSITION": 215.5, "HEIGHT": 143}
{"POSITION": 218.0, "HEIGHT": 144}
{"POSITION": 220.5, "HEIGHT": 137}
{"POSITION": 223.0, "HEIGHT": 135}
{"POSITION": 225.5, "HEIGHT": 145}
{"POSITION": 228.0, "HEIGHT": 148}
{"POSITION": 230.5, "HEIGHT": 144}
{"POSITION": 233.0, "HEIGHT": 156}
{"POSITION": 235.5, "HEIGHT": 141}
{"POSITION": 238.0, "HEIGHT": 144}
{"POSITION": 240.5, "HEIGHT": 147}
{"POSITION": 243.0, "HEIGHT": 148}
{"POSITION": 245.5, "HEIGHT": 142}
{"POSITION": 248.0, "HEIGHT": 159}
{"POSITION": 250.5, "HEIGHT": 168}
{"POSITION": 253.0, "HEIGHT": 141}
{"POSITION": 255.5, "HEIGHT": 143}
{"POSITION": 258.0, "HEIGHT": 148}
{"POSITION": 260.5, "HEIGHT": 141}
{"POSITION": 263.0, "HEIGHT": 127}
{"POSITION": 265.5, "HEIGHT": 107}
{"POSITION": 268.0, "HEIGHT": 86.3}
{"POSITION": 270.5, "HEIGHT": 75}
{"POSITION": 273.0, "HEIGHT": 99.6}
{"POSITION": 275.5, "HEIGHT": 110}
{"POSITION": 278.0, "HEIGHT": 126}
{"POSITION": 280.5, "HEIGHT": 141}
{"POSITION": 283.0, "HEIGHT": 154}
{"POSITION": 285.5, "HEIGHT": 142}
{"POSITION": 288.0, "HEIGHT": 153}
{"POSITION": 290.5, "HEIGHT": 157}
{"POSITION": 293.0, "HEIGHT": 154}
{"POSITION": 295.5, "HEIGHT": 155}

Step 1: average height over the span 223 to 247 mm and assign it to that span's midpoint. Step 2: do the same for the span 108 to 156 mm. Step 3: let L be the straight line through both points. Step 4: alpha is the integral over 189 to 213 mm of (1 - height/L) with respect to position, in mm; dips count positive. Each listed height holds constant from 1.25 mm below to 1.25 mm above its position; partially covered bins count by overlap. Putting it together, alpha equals 1.4 mm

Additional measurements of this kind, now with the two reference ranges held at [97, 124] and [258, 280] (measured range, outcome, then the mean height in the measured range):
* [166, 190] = -1.7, 150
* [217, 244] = -4.4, 144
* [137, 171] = -2.3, 158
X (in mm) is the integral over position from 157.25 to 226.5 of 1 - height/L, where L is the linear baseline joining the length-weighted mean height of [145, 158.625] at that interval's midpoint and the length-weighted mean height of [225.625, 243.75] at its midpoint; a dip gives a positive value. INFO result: 3.0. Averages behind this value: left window 158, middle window 146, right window 147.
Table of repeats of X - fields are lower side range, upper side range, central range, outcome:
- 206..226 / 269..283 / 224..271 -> -4.4 mm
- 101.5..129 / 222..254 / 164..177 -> 0.3 mm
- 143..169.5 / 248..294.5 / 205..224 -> 0.6 mm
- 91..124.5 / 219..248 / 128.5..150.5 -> -1.4 mm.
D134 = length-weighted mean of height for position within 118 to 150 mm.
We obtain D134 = 164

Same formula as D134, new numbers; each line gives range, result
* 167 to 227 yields 145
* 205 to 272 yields 138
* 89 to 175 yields 159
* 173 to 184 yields 148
